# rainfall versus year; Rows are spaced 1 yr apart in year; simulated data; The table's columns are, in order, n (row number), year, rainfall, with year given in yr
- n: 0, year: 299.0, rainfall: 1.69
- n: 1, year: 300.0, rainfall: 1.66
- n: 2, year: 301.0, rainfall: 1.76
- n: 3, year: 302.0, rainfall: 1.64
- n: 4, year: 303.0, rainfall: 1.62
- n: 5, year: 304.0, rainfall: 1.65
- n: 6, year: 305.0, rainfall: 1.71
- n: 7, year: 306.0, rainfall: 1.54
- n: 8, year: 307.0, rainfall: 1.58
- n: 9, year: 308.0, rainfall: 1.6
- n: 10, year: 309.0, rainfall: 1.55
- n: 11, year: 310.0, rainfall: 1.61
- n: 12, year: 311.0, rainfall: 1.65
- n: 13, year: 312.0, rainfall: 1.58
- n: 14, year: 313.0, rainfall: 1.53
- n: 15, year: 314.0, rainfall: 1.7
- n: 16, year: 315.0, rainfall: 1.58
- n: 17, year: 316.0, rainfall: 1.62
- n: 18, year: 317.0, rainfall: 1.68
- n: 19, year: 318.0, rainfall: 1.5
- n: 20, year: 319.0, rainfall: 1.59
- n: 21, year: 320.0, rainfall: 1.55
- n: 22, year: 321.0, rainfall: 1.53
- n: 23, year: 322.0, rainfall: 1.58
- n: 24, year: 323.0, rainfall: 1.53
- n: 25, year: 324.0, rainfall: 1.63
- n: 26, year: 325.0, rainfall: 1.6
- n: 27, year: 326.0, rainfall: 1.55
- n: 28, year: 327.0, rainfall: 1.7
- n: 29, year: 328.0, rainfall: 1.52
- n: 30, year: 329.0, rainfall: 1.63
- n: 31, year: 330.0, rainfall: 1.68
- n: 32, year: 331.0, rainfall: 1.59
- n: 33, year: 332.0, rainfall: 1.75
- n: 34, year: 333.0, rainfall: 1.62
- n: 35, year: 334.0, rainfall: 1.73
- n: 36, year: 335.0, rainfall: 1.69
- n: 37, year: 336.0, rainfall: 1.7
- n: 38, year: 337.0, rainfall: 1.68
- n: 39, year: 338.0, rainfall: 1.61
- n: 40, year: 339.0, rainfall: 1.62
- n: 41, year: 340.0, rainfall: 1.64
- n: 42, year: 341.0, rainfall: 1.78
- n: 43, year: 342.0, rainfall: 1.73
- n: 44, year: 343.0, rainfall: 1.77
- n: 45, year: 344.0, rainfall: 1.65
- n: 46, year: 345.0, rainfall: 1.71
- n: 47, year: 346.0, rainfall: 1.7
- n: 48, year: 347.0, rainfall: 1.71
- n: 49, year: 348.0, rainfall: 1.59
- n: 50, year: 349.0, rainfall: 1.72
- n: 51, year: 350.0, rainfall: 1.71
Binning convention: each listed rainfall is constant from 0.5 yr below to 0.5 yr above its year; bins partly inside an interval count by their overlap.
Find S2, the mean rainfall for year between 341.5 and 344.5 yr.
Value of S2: 1.72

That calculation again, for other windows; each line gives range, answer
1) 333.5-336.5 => 1.71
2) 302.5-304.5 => 1.64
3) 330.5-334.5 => 1.67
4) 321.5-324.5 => 1.58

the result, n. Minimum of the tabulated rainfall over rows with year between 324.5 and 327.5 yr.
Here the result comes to 1.55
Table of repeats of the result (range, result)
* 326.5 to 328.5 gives 1.52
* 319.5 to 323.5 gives 1.53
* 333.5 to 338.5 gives 1.61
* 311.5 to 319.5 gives 1.5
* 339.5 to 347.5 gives 1.64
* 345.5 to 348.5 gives 1.59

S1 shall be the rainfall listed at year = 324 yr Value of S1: 1.63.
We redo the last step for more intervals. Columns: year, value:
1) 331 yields 1.59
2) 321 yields 1.53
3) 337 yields 1.68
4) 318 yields 1.5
